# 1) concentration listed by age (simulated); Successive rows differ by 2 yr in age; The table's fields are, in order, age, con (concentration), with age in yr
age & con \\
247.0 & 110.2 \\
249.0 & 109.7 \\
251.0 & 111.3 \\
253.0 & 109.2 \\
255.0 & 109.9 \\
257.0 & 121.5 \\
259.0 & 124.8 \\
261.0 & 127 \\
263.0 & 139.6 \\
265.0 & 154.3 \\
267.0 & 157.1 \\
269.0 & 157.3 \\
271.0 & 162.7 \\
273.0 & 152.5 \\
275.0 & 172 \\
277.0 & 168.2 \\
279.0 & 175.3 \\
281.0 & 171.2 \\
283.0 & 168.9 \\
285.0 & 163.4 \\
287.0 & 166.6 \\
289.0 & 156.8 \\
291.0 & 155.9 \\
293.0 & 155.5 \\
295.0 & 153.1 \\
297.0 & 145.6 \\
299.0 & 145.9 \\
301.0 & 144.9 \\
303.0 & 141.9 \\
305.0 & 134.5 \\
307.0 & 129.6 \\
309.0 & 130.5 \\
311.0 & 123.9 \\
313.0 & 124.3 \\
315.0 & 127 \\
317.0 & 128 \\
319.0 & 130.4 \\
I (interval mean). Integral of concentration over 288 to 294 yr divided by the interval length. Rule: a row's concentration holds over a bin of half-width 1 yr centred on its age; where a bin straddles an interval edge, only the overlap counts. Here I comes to 156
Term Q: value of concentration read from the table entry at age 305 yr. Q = 134.5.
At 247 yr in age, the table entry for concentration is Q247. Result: 110.2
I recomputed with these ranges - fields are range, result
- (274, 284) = 171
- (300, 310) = 136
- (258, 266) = 136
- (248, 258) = 112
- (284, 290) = 162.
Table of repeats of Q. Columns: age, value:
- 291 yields 155.9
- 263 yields 139.6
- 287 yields 166.6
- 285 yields 163.4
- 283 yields 168.9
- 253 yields 109.2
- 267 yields 157.1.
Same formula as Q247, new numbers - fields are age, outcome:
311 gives 123.9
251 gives 111.3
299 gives 145.9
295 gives 153.1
